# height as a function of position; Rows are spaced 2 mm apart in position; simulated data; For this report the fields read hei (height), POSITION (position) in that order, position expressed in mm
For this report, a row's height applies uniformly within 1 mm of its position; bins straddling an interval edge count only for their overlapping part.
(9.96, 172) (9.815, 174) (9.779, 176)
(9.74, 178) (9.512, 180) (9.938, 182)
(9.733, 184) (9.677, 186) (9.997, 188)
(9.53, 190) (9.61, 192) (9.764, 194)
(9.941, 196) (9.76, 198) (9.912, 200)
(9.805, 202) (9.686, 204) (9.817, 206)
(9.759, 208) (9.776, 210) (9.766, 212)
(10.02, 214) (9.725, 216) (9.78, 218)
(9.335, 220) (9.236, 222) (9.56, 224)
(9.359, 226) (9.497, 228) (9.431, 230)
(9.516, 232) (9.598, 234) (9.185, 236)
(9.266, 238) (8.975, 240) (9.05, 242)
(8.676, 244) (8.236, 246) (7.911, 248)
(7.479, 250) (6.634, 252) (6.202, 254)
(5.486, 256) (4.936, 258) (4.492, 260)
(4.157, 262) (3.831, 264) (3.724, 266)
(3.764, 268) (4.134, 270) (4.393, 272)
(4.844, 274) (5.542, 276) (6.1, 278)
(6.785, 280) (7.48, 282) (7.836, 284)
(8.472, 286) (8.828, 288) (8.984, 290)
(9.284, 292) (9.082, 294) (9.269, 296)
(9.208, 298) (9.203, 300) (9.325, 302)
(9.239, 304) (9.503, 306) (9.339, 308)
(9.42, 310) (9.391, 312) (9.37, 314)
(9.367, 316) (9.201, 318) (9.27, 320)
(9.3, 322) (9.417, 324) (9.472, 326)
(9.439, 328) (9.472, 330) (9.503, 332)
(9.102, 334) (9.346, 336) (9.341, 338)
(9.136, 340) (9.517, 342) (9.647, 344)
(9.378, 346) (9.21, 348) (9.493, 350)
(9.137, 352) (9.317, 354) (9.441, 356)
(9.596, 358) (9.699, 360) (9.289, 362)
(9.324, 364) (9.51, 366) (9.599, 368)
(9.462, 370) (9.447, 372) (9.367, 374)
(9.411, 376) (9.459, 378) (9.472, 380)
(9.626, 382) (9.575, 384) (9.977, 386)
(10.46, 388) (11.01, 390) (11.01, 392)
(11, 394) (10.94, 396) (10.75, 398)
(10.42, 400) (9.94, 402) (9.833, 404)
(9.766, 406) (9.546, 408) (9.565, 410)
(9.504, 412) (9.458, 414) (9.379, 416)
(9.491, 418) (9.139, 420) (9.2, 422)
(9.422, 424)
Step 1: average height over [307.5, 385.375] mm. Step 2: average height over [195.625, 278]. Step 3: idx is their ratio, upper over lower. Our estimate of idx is 1.20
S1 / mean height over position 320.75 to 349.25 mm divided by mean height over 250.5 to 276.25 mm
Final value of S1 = 1.9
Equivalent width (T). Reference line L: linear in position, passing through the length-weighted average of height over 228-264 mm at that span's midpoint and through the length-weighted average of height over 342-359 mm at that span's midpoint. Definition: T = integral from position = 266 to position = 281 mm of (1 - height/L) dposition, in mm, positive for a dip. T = 5.7 mm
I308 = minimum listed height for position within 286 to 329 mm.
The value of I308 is 8.472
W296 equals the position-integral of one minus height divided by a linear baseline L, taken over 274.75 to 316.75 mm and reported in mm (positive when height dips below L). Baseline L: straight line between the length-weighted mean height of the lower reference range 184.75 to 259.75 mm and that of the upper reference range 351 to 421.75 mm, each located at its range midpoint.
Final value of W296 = 3.3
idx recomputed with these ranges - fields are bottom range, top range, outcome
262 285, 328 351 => 1.78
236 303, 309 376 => 1.33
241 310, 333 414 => 1.36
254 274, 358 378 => 2.13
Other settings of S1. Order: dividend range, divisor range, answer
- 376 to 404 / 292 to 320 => 1.10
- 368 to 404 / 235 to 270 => 1.54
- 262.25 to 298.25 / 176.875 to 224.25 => 0.68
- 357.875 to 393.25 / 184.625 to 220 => 1.00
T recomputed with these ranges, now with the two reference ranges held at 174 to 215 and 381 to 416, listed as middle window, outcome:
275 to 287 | 3.5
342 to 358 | 1.0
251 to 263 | 5.5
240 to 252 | 2.0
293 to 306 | 0.9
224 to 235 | 0.4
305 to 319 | 0.8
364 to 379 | 0.9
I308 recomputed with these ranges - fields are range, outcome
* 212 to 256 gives 5.486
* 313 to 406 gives 9.102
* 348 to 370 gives 9.137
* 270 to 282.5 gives 4.134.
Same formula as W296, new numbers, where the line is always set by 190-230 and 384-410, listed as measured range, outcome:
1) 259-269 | 5.95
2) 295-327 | 2.22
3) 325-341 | 1.19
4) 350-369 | 1.41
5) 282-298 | 1.92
